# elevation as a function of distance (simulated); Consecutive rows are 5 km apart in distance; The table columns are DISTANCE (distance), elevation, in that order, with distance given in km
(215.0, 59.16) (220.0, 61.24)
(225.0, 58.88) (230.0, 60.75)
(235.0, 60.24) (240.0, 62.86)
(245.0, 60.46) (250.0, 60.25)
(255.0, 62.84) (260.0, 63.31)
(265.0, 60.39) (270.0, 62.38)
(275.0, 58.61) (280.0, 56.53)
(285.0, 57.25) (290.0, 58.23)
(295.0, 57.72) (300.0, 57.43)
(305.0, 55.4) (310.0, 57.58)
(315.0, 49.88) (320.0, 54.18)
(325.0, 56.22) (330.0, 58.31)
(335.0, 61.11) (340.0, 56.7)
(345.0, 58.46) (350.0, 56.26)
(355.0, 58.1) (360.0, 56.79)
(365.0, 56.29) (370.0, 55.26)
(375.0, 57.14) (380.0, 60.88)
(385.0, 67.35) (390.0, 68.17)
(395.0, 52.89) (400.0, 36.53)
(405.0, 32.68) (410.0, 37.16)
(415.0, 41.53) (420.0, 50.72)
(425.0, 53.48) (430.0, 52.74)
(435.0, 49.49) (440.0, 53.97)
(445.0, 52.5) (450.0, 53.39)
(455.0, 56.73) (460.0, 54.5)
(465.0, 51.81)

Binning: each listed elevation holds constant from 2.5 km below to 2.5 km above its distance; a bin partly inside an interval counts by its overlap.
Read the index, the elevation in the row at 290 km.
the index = 58.23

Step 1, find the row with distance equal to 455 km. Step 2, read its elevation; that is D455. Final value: 56.73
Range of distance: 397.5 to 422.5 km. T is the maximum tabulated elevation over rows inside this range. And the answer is 50.72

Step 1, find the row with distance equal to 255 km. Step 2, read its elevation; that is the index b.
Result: 62.84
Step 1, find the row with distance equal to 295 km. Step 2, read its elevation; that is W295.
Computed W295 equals 57.72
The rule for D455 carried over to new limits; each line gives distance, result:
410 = 37.16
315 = 49.88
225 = 58.88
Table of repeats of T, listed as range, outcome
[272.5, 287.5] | 58.61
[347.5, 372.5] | 58.1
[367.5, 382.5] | 60.88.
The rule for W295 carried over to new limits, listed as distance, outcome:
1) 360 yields 56.79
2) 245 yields 60.46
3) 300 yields 57.43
